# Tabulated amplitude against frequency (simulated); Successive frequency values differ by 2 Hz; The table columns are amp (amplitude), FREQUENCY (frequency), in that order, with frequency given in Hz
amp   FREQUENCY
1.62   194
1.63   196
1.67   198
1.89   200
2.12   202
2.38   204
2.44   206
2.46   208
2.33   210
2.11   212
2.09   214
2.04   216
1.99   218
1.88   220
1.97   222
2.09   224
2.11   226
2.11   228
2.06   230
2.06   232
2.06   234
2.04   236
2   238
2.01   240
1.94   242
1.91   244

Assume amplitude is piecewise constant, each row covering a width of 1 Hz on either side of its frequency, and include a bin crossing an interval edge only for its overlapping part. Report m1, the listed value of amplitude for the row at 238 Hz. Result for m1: 2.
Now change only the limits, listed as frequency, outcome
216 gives 2.04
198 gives 1.67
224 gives 2.09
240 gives 2.01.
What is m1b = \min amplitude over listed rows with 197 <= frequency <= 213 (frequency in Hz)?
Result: 1.67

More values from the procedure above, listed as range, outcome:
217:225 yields 1.88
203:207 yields 2.38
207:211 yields 2.33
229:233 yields 2.06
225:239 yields 2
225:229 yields 2.11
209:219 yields 1.99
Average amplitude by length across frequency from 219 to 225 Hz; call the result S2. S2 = 1.98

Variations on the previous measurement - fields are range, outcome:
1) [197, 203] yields 1.89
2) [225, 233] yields 2.08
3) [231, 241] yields 2.03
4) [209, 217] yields 2.14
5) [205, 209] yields 2.45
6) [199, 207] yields 2.21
